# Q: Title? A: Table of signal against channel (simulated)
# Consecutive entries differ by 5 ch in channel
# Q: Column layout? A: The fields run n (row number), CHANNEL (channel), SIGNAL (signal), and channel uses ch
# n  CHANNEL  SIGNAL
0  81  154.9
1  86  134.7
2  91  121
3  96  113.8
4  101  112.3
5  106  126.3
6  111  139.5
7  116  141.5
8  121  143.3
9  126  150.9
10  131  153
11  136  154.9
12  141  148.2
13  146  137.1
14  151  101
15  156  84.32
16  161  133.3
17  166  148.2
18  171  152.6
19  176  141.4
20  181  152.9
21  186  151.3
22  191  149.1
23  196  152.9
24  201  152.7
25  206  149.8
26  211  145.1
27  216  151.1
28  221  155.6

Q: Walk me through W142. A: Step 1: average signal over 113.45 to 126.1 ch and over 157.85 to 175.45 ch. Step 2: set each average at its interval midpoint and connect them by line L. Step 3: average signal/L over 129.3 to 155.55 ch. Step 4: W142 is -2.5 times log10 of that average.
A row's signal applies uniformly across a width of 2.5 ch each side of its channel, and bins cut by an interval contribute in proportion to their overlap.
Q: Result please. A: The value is 0.07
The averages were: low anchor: 144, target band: 134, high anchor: 142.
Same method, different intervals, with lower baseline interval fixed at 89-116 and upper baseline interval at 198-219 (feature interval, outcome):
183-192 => -0.042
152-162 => 0.304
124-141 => -0.159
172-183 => -0.039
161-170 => -0.040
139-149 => -0.047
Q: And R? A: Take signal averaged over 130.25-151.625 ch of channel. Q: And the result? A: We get 141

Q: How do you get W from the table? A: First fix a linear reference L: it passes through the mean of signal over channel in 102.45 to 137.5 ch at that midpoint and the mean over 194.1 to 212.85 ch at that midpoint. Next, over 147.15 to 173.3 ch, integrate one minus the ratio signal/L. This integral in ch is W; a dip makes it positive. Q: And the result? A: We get 4.0 ch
